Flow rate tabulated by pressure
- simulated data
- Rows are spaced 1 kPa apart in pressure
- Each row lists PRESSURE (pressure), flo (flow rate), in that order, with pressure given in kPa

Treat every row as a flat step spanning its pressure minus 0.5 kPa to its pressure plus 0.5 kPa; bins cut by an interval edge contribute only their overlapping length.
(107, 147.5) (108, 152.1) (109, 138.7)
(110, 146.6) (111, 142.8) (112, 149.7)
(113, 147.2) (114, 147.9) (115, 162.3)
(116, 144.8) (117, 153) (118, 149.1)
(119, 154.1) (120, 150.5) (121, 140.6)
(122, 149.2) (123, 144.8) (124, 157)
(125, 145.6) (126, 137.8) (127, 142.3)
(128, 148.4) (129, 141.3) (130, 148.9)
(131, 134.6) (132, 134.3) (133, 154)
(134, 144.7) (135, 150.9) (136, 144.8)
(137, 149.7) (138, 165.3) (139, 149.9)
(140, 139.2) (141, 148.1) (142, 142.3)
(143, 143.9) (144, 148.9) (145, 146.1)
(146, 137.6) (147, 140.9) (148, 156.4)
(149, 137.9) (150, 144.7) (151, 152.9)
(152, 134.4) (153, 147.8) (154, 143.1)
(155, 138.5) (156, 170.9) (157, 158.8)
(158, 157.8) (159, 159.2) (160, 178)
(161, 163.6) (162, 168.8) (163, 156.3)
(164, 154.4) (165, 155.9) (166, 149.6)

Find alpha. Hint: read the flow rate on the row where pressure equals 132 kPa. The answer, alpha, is 134.3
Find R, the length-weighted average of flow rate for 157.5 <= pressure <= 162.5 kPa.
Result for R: 165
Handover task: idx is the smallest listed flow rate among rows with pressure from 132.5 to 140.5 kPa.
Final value 139.2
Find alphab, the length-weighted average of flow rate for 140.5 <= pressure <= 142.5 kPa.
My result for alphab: 145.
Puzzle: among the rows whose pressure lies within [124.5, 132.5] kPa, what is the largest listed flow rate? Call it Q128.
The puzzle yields 148.9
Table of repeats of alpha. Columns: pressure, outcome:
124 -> 157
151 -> 152.9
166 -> 149.6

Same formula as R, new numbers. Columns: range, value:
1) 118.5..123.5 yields 148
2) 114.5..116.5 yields 154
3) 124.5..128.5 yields 144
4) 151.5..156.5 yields 147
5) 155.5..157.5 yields 165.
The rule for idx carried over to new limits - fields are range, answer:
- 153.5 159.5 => 138.5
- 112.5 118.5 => 144.8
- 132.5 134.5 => 144.7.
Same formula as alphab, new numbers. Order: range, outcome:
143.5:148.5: 146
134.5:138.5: 153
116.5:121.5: 149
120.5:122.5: 145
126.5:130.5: 145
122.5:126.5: 146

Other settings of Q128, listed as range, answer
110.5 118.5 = 162.3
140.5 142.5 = 148.1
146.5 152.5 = 156.4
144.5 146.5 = 146.1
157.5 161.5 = 178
